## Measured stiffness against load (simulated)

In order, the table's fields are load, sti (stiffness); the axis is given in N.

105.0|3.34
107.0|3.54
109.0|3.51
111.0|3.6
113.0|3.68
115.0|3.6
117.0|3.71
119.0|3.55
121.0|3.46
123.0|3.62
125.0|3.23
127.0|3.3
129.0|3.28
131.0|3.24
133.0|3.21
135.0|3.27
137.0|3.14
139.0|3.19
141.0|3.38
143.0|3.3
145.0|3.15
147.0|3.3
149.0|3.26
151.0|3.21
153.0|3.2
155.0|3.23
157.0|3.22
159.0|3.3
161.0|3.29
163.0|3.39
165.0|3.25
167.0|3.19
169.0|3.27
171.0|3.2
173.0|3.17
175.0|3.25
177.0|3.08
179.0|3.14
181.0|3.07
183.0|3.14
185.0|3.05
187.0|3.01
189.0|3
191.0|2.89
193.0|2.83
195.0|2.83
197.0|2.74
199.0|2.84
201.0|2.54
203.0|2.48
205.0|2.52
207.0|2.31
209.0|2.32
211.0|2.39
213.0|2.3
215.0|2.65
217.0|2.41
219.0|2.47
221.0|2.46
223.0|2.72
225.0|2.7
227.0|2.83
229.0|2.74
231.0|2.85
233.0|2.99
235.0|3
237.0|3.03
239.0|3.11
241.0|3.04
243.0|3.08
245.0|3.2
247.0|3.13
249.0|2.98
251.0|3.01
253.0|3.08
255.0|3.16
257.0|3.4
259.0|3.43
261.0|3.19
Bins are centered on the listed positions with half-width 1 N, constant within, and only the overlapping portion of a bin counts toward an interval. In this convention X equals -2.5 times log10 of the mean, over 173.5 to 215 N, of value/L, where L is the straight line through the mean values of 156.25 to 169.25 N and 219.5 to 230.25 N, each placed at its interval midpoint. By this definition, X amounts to 0.07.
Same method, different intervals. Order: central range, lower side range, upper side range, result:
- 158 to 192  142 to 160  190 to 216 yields -0.08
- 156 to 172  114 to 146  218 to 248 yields -0.02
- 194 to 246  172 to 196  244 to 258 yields 0.14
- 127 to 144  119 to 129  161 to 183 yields 0.03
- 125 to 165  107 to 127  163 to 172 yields 0.04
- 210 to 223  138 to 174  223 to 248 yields 0.22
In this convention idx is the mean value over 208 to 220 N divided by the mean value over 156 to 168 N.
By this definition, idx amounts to 0.74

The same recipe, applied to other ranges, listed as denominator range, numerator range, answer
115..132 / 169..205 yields 0.86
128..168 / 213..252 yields 0.88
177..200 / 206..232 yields 0.86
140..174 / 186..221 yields 0.80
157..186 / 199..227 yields 0.78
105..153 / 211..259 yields 0.85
